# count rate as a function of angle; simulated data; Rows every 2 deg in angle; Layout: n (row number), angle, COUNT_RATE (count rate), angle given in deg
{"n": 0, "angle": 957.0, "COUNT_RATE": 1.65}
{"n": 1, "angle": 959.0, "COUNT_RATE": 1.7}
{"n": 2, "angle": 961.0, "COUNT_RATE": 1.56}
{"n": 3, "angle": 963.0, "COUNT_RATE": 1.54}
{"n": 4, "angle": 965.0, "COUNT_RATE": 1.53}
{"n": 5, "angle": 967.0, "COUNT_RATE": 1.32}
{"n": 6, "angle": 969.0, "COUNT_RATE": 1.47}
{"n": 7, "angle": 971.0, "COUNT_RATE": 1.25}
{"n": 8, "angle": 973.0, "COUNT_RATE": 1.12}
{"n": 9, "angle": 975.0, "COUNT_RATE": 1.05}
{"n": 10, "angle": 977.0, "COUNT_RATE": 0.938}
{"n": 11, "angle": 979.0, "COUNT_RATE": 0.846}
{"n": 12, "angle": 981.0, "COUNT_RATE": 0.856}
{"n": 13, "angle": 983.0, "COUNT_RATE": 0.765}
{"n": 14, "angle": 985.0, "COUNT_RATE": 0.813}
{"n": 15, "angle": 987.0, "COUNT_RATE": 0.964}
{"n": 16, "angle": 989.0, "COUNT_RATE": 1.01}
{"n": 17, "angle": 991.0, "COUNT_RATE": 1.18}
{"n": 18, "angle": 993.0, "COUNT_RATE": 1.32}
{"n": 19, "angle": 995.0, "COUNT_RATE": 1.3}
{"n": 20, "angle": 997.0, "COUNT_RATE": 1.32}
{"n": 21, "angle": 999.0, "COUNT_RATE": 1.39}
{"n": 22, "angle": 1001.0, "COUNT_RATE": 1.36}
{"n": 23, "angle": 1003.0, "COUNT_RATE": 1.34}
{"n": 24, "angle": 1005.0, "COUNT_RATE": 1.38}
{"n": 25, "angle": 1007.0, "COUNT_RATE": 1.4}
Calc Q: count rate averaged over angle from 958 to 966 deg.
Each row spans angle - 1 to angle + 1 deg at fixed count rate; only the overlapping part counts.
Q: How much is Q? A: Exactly 1.58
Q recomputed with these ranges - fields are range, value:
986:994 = 1.12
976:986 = 0.844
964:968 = 1.43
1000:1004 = 1.35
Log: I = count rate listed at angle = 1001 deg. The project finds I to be 1.36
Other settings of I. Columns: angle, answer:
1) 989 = 1.01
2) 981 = 0.856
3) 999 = 1.39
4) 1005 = 1.38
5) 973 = 1.12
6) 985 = 0.813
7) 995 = 1.3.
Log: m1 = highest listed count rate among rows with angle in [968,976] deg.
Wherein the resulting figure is 1.47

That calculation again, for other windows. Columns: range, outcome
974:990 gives 1.05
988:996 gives 1.32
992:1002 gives 1.39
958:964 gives 1.7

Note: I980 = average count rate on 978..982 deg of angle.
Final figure 0.851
